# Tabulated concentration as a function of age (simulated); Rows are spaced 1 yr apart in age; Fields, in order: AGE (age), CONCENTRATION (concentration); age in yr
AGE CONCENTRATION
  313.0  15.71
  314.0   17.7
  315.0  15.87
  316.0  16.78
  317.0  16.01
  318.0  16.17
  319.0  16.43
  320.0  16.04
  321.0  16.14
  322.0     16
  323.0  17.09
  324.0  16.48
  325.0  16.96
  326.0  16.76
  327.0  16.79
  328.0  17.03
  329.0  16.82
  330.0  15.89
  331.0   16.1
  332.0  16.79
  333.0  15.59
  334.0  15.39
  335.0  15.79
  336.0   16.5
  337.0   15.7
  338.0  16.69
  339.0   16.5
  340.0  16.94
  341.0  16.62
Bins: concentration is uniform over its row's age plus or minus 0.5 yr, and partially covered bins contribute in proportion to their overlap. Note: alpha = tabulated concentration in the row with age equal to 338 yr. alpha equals 16.69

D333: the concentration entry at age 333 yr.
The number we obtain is 15.59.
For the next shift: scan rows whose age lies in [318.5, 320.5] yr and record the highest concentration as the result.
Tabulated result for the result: 16.43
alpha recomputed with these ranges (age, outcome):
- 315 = 15.87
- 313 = 15.71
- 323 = 17.09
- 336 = 16.5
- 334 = 15.39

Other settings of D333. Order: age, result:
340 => 16.94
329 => 16.82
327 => 16.79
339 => 16.5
